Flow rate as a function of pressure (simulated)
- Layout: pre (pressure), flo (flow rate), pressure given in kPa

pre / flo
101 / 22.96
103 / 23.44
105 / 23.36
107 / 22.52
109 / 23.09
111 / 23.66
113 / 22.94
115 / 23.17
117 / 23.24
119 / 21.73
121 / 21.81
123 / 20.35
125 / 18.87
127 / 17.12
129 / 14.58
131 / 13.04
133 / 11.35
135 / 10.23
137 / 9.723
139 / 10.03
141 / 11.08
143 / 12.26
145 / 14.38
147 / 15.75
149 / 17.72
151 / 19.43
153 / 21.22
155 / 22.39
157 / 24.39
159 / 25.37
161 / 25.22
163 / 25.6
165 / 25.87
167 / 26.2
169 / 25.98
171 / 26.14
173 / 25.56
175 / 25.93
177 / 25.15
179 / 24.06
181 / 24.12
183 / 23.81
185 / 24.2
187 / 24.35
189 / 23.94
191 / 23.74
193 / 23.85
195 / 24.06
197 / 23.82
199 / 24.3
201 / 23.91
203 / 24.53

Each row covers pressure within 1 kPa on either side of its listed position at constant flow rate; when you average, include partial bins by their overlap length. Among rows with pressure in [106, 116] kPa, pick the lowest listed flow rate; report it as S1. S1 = 22.52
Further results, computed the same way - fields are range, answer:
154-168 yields 22.39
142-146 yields 12.26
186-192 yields 23.74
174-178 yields 25.15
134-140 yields 9.723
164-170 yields 25.87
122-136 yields 10.23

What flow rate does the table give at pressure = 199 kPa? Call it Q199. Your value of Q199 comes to 24.3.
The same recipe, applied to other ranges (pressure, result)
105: 23.36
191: 23.74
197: 23.82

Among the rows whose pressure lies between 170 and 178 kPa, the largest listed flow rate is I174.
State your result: 26.14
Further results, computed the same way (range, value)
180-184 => 24.12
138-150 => 17.72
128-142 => 14.58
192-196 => 24.06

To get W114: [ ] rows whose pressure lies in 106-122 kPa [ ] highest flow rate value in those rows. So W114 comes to 23.66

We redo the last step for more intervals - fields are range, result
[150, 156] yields 22.39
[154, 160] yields 25.37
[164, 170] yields 26.2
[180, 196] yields 24.35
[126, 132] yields 17.12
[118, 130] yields 21.81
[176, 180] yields 25.15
